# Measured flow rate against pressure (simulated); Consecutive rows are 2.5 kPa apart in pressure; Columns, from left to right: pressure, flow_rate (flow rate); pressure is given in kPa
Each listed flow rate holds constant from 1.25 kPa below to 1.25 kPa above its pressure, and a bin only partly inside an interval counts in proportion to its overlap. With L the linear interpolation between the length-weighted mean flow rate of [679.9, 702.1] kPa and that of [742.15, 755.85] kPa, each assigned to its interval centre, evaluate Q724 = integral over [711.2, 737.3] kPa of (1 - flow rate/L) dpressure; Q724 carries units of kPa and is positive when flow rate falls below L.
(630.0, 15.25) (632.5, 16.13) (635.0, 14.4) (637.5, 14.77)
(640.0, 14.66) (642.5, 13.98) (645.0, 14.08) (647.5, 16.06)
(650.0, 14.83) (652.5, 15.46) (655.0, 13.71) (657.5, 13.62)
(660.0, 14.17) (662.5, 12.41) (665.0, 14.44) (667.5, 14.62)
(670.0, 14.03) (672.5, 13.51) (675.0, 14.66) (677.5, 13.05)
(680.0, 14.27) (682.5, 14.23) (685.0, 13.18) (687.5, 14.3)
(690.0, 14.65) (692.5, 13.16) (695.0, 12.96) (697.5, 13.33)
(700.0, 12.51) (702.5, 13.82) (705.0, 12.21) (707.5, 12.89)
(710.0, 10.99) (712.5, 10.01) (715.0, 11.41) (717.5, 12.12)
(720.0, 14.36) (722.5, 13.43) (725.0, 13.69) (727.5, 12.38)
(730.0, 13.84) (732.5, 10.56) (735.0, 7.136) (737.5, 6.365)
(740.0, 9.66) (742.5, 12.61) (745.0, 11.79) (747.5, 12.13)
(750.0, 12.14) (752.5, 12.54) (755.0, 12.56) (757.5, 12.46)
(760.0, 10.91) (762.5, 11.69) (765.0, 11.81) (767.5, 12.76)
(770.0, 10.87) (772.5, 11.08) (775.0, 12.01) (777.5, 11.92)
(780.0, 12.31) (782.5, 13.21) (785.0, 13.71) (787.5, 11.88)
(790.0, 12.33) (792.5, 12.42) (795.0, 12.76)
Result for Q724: 2.4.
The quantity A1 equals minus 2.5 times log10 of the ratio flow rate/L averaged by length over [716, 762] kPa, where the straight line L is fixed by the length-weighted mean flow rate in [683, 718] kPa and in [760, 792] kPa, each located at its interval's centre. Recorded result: 0.063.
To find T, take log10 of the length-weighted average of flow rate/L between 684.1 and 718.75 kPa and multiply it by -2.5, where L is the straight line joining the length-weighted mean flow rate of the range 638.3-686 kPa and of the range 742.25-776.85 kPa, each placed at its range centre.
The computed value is 0.051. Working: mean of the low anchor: 14.2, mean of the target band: 12.7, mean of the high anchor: 11.9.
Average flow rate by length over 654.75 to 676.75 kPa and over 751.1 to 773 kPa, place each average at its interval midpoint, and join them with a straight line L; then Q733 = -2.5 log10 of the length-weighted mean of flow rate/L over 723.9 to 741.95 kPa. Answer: 0.18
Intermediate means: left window 13.9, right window 11.9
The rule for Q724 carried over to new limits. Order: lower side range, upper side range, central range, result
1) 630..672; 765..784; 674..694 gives -0.1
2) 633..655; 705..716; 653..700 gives -2.4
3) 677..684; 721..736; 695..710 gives 0.3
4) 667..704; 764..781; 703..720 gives 1.6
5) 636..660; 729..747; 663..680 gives -0.7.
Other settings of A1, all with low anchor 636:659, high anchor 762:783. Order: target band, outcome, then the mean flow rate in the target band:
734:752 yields 0.20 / 10.4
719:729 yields -0.04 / 13.5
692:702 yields 0.04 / 13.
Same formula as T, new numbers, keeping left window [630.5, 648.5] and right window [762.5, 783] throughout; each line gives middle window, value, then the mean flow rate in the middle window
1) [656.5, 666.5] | 0.05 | 13.7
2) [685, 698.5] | 0.01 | 13.6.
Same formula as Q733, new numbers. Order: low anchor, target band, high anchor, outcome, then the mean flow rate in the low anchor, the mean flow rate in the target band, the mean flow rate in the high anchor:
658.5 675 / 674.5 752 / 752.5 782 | 0.06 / 13.9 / 12.4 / 11.9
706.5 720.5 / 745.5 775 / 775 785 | 0.04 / 11.8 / 11.9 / 12.6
